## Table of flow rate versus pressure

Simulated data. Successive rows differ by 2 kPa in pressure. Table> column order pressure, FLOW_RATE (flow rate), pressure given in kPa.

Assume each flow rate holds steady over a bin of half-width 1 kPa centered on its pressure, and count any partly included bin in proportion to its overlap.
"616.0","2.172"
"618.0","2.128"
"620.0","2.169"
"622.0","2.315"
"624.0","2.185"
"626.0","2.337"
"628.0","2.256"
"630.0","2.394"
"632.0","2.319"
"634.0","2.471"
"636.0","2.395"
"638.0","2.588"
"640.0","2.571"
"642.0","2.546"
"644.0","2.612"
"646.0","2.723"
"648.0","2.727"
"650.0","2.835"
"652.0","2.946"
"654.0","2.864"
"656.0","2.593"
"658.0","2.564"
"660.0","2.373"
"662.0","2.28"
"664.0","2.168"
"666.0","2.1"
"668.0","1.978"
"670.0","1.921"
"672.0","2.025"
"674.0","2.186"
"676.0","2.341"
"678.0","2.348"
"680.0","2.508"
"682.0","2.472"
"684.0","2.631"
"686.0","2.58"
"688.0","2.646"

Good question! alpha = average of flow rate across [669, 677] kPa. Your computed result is 2.12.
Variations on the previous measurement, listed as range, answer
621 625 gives 2.25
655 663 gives 2.45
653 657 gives 2.73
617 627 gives 2.23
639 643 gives 2.56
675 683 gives 2.42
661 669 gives 2.13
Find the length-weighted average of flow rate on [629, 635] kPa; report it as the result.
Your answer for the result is 2.39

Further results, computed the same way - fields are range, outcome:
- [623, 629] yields 2.26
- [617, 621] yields 2.15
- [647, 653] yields 2.84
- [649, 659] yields 2.76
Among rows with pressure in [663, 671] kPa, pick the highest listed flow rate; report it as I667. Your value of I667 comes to 2.168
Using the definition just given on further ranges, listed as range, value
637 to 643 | 2.588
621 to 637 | 2.471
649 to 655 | 2.946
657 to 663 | 2.564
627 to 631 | 2.394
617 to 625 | 2.315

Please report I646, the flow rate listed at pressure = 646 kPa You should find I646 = 2.723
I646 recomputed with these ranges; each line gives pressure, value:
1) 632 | 2.319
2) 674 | 2.186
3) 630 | 2.394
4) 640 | 2.571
